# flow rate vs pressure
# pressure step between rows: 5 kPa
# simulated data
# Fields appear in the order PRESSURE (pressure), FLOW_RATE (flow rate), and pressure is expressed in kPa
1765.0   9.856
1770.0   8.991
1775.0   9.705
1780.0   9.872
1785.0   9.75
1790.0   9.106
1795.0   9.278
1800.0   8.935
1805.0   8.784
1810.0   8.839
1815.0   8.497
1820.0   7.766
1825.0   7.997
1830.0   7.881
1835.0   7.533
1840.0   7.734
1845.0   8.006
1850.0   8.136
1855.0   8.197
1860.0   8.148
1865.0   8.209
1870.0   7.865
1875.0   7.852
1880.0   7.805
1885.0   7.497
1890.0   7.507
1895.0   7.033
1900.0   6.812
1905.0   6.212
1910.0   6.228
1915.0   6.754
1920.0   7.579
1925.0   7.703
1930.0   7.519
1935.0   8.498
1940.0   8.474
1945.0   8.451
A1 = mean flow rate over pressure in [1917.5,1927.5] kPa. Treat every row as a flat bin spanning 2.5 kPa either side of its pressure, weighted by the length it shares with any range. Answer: 7.64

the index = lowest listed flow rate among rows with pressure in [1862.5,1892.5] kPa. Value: 7.497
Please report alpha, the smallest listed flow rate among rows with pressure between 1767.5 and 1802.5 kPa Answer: 8.935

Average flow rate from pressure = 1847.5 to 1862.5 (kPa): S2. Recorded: 8.16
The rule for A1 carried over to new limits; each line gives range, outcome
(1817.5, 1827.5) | 7.88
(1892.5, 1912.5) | 6.57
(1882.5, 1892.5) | 7.5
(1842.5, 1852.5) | 8.07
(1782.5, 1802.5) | 9.27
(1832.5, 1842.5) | 7.63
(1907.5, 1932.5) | 7.16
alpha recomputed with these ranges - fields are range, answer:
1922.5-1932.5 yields 7.519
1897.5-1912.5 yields 6.212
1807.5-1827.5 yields 7.766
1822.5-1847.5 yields 7.533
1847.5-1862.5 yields 8.136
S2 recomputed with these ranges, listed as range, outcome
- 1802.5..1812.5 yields 8.81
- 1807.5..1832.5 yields 8.2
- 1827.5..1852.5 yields 7.86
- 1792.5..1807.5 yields 9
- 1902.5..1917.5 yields 6.4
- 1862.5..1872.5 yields 8.04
